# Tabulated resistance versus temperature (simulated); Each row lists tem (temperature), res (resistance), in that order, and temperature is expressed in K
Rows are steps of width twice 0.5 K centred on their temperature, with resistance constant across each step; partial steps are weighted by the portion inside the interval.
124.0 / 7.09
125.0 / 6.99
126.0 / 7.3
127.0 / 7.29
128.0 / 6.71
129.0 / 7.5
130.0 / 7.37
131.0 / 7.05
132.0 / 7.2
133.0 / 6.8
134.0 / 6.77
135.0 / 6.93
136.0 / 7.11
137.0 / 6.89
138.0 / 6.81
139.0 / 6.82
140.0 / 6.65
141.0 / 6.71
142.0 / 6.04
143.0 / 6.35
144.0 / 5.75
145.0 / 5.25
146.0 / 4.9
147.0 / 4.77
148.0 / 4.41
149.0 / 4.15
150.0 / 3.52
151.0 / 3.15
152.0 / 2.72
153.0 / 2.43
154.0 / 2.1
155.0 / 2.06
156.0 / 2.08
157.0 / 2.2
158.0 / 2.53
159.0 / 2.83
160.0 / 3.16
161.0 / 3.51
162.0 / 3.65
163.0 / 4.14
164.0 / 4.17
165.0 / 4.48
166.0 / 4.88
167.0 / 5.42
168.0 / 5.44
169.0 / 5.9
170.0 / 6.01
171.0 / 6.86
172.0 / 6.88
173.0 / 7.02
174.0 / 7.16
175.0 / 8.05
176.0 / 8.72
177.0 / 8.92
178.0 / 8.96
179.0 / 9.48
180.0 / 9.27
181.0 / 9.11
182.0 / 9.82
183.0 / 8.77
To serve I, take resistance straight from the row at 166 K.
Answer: 4.88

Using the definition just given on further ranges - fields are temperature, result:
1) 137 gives 6.89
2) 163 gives 4.14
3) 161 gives 3.51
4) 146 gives 4.9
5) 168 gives 5.44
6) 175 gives 8.05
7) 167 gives 5.42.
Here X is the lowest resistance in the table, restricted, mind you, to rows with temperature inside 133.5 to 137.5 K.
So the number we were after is 6.77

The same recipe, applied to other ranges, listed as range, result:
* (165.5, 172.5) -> 4.88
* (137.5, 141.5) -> 6.65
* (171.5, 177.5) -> 6.88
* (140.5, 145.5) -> 5.25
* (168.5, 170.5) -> 5.9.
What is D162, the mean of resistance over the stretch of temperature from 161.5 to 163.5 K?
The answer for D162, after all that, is 3.89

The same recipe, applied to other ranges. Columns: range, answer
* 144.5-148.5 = 4.83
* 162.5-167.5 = 4.62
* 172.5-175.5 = 7.41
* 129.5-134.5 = 7.04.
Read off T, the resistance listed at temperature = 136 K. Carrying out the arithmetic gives 7.11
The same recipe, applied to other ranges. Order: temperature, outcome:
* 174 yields 7.16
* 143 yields 6.35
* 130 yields 7.37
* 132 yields 7.2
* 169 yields 5.9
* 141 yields 6.71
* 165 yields 4.48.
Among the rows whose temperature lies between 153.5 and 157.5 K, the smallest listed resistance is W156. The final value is 2.06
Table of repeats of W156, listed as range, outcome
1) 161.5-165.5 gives 3.65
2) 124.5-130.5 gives 6.71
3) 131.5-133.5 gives 6.8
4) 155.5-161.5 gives 2.08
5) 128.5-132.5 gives 7.05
